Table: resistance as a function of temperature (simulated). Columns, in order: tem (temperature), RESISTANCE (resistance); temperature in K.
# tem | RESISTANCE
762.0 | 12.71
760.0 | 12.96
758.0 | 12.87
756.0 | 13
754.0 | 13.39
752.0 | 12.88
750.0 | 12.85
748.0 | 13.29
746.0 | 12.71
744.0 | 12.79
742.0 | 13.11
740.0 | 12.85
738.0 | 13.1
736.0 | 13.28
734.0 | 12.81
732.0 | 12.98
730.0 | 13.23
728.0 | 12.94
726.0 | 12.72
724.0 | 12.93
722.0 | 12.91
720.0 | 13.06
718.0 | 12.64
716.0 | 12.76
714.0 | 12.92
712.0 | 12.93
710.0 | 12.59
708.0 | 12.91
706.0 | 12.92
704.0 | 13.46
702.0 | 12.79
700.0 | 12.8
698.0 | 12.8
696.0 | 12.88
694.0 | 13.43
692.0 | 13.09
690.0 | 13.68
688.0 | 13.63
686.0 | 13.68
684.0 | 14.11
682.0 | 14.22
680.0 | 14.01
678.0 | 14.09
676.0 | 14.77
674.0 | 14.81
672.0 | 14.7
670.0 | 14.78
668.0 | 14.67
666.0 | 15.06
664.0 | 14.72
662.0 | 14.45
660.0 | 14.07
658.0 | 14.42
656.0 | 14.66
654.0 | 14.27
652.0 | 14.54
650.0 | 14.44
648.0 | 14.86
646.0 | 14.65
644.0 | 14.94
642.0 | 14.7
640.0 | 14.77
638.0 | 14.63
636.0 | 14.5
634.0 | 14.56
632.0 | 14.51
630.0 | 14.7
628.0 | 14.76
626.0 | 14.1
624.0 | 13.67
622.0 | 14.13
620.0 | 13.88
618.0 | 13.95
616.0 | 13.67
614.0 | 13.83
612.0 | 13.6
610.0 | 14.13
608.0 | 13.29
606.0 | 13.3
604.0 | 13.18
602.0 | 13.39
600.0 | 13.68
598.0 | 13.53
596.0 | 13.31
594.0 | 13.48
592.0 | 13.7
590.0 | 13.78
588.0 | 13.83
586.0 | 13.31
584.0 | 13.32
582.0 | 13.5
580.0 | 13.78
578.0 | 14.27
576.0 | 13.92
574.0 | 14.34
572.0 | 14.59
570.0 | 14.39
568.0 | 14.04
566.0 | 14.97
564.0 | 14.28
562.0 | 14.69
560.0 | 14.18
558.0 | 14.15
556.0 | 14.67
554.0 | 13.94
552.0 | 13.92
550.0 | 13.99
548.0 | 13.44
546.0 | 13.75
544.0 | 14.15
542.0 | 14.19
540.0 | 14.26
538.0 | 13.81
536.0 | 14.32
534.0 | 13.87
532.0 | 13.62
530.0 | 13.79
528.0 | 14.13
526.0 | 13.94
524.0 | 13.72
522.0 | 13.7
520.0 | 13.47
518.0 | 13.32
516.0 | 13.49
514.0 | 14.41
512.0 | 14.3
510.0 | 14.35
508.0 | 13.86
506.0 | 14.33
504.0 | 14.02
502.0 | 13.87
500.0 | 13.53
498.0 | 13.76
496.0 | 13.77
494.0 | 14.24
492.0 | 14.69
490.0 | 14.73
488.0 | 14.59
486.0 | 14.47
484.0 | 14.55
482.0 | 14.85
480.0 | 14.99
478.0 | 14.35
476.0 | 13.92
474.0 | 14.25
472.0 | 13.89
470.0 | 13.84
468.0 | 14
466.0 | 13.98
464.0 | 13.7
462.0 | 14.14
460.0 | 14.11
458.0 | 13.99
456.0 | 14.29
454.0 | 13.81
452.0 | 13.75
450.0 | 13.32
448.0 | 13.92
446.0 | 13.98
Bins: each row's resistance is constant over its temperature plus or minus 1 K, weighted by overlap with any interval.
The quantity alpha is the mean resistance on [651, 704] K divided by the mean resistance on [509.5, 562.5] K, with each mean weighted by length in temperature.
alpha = 1.0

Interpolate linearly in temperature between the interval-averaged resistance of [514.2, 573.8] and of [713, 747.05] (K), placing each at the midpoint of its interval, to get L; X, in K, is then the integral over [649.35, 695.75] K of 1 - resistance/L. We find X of -3.4 K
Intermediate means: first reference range 14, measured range 14.3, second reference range 12.9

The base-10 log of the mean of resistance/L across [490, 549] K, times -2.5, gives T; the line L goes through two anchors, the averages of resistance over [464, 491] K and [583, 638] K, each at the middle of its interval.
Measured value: 0.02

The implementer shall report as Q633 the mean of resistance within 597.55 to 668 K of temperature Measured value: 14.2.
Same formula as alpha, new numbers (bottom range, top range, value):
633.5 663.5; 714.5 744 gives 0.89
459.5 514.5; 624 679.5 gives 1.03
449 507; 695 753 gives 0.91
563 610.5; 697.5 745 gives 0.94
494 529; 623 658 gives 1.05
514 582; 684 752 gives 0.93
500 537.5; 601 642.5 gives 1.01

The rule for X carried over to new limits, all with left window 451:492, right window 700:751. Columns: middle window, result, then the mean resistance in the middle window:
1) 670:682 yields -1.18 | 14.5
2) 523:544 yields -0.10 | 14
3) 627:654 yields -2.58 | 14.6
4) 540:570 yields -0.83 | 14.2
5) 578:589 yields 0.03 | 13.6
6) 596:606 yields 0.11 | 13.4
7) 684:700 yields -0.27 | 13.3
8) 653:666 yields -1.19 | 14.5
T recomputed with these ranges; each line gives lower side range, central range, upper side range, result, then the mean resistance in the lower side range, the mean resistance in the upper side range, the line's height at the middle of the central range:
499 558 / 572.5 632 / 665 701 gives 0.01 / 13.9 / 14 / 13.9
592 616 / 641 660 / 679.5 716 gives -0.09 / 13.5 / 13.2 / 13.4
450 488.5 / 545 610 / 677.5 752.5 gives -0.01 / 14.2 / 13.1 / 13.7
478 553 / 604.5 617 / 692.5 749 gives -0.01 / 14.1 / 12.9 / 13.5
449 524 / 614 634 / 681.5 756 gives -0.05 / 14.1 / 13.1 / 13.5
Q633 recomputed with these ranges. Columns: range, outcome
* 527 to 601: 14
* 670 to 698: 13.9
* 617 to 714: 14.1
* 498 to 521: 13.9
